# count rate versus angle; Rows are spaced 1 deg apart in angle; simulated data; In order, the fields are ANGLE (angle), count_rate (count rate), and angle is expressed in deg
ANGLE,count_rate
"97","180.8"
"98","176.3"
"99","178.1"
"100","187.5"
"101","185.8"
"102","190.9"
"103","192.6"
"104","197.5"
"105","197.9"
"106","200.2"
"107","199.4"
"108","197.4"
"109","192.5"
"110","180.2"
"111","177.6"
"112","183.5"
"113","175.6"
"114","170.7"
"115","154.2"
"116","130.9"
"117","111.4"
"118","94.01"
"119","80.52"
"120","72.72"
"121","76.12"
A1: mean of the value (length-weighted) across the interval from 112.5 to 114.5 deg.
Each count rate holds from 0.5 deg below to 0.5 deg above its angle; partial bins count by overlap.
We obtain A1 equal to 173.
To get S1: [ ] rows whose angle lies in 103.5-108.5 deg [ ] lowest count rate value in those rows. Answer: 197.4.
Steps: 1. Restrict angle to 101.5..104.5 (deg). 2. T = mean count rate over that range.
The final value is 194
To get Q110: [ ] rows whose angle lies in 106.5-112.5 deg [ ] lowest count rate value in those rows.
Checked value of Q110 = 177.6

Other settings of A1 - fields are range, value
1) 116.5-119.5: 95.3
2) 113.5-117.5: 142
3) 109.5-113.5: 179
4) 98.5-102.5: 186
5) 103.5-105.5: 198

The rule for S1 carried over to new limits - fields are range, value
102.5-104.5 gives 192.6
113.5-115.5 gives 154.2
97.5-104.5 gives 176.3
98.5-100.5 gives 178.1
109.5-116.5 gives 130.9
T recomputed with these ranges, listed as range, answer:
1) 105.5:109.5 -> 197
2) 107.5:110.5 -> 190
